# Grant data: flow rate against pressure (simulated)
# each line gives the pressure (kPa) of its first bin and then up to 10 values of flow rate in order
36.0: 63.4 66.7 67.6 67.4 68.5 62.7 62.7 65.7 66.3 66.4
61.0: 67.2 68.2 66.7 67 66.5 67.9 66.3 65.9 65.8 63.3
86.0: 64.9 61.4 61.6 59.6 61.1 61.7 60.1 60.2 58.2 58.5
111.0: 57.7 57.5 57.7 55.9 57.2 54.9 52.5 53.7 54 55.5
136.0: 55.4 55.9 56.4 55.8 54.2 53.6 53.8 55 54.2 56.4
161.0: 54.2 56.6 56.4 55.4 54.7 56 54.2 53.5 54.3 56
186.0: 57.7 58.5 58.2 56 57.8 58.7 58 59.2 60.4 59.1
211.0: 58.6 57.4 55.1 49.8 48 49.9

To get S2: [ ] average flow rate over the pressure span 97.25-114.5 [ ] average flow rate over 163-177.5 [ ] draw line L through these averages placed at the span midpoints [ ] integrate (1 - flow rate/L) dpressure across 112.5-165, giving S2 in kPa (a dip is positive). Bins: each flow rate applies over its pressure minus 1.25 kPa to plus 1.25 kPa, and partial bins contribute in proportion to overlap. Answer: 1.8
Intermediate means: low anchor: 59.2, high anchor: 55.5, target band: 55.3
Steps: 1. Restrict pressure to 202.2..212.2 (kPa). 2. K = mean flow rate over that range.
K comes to 59.3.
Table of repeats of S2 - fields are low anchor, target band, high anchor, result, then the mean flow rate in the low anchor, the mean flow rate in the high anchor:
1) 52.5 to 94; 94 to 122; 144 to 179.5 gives 1.2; 65.4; 54.9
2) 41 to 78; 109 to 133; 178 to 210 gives 2.6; 66.4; 57.6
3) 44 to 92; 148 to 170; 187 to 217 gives 2.0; 65.6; 58.1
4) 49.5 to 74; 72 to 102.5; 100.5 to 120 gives -0.6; 66.4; 58.1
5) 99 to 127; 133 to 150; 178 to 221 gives 0.6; 57.5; 56.8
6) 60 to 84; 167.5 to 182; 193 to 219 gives 1.2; 66.6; 57.5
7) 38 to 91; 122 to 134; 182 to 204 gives 1.5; 65.8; 57.7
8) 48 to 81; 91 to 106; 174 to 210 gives 0.8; 66.2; 57.2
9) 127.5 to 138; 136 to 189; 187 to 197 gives 0.8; 54.8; 57.6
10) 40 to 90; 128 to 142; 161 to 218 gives 1.3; 65.9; 56.7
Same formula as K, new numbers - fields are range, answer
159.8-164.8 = 55.4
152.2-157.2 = 54.6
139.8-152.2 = 54.8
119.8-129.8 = 54.6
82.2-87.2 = 64.1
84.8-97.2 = 61.7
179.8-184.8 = 55.2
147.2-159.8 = 54.6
